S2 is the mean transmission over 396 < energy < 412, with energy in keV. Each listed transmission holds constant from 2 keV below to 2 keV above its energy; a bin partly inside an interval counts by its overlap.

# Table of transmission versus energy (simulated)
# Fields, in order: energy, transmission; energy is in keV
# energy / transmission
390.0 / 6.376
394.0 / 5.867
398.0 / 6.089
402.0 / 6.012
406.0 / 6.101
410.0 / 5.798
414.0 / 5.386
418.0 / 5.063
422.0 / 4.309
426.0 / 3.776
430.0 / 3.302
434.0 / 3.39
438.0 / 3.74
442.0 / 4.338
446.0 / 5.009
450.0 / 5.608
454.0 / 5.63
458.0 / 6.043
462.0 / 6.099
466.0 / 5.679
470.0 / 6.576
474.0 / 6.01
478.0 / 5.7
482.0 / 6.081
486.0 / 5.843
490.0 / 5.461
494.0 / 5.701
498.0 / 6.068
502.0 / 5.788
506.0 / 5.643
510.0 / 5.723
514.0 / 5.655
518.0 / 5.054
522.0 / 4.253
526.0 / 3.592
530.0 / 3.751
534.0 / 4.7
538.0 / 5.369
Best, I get 6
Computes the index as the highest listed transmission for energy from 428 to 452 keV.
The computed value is 5.608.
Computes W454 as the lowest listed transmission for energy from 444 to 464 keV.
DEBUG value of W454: 5.009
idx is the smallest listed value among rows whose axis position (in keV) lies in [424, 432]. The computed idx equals 3.302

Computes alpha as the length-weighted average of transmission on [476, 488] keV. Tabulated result 5.87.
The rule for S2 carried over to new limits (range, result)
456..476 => 6.08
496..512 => 5.81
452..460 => 5.84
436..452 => 4.67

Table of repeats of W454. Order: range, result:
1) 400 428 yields 3.776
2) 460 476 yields 5.679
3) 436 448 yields 3.74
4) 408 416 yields 5.386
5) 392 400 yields 5.867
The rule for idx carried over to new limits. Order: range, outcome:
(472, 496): 5.461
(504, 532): 3.592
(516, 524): 4.253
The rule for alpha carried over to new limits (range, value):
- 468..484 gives 6.09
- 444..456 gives 5.42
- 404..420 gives 5.59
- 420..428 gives 4.04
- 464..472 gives 6.13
